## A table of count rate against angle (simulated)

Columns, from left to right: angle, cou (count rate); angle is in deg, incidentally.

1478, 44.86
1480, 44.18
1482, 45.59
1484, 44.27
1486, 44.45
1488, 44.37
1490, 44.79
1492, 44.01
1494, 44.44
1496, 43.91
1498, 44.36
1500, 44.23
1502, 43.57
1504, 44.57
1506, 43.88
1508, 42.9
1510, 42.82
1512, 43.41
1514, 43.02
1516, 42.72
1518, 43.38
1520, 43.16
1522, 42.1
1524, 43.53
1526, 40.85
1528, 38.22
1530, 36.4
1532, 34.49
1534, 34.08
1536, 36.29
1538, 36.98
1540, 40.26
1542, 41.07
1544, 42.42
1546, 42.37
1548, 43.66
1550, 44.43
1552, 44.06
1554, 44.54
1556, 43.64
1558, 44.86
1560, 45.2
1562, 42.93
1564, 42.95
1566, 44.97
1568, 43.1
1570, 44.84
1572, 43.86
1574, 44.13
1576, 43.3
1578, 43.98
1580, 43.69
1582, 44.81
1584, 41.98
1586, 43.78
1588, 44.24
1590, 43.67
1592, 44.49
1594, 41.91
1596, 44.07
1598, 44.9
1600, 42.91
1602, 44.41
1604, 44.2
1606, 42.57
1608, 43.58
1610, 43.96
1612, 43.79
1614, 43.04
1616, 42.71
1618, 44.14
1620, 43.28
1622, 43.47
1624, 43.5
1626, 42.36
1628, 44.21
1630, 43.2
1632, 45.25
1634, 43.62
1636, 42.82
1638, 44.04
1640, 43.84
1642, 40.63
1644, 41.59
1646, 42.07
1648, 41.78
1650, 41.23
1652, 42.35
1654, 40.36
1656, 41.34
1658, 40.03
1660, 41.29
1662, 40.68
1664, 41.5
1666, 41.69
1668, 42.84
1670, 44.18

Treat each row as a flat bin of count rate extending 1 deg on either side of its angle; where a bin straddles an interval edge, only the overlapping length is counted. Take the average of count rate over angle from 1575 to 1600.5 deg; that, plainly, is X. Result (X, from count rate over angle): 43.7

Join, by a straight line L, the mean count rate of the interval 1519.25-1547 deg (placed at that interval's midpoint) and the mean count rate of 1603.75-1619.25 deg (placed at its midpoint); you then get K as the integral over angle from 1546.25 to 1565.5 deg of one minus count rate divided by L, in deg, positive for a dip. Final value -1.62 deg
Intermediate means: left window 39.4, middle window 44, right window 43.5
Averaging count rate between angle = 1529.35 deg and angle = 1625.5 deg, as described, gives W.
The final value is 42.8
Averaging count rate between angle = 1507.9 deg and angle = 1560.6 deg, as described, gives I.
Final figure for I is 41.5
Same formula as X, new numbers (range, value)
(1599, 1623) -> 43.5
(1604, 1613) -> 43.6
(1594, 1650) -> 43.3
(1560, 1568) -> 43.8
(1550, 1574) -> 44.1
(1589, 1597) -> 43.5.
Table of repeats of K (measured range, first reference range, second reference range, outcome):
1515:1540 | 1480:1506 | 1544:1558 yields 2.6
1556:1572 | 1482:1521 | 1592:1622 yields -0.1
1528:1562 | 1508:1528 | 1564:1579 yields 1.9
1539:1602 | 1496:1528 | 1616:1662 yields -1.1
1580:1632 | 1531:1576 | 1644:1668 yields -2.3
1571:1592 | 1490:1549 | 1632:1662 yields -1.0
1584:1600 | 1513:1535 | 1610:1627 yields -0.5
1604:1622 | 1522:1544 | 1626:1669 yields -1.0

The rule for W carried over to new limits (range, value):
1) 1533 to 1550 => 39.9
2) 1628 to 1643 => 43.4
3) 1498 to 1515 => 43.6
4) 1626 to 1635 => 43.9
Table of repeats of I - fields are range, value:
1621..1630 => 43.4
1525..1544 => 37.9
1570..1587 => 43.8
